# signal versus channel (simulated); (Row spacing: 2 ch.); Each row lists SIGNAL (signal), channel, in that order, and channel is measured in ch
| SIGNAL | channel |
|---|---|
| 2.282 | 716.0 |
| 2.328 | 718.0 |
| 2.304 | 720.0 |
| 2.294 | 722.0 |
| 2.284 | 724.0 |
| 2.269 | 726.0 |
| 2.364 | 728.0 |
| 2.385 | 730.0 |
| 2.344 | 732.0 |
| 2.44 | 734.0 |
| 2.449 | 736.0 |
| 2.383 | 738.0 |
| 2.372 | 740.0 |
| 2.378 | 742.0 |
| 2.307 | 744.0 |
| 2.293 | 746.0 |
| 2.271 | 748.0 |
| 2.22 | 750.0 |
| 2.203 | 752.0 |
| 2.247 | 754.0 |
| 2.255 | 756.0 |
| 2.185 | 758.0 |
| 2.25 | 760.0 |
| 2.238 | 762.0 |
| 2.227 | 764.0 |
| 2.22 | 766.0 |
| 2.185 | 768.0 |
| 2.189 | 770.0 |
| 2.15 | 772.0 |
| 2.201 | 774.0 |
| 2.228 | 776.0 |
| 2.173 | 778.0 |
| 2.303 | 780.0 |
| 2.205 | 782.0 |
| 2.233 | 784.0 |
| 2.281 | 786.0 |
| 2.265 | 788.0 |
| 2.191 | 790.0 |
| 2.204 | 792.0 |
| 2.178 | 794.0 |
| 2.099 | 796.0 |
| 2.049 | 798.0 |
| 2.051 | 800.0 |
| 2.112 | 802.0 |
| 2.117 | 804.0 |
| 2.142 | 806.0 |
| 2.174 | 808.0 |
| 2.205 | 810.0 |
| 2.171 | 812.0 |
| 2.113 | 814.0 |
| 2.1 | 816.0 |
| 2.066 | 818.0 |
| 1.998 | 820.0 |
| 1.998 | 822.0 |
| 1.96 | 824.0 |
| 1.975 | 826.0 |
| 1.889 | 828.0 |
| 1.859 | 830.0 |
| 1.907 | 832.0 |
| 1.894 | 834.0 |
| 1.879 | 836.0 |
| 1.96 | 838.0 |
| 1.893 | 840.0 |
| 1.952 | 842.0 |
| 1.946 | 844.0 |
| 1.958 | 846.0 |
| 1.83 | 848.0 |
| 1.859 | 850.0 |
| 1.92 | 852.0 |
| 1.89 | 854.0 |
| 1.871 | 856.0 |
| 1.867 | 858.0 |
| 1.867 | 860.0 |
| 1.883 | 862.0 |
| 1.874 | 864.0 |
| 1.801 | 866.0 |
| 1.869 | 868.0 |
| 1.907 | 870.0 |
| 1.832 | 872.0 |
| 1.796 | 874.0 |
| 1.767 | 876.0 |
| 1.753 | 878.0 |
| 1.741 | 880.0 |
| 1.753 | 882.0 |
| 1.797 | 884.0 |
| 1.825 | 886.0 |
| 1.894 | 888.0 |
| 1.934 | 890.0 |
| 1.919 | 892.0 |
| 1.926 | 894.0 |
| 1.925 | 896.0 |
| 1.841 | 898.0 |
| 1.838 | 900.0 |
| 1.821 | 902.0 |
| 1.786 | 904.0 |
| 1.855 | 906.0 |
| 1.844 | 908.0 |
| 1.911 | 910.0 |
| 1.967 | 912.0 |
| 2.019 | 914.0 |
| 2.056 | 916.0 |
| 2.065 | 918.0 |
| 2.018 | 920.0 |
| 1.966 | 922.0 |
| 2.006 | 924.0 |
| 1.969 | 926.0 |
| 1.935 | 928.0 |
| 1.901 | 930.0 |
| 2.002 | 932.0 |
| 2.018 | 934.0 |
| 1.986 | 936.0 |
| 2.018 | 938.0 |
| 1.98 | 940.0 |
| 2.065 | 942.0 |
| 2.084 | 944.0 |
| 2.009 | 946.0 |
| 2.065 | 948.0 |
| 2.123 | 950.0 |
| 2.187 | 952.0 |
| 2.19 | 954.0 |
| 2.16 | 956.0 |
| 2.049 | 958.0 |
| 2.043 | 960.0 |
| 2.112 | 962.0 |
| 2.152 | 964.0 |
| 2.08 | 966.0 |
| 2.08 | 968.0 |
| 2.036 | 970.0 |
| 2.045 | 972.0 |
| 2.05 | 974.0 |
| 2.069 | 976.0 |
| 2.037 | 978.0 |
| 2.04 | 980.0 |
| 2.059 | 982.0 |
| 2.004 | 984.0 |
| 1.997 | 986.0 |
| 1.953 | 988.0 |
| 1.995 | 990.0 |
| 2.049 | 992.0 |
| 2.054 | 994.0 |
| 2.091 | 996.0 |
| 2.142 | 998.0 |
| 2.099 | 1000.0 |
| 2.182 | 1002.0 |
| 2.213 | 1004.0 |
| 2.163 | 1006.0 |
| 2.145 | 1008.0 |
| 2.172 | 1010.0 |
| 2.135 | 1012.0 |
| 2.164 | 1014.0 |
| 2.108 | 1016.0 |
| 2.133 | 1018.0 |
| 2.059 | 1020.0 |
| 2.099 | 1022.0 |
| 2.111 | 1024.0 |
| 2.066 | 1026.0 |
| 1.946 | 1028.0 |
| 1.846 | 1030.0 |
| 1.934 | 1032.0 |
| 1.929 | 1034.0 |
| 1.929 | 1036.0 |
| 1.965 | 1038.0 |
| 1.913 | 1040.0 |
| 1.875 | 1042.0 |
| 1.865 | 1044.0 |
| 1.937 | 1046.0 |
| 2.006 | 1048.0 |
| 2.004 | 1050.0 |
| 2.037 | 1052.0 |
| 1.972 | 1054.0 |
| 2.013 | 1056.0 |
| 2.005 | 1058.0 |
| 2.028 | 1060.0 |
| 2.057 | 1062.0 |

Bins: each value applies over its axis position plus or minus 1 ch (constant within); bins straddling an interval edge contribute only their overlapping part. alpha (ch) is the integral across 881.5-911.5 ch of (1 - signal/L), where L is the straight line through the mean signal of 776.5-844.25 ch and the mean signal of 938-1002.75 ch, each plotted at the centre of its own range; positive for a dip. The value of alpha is 3.1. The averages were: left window 2.08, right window 2.07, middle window 1.86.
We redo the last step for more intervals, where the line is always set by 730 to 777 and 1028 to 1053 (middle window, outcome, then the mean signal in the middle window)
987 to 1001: -0.4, 2.05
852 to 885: 4.7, 1.83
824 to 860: 4.4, 1.9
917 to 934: 0.7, 1.98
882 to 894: 1.4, 1.87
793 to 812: 0.8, 2.13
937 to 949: 0.1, 2.04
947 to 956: -0.5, 2.14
